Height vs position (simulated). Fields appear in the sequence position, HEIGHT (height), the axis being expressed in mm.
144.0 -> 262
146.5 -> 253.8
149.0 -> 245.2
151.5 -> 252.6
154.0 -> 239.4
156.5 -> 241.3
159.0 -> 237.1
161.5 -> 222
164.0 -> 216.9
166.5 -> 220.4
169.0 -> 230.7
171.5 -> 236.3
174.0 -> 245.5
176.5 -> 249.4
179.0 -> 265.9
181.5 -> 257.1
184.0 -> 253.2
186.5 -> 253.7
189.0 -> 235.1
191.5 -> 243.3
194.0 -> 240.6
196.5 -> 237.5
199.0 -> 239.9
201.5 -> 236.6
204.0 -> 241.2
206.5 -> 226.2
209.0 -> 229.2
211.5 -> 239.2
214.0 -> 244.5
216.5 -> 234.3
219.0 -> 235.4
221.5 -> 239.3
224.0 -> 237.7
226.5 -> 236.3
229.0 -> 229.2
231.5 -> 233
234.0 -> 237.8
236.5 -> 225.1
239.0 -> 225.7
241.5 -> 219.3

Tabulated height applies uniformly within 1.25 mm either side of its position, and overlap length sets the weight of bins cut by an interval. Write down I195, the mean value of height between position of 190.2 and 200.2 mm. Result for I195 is 240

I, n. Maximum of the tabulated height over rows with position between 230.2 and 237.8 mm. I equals 237.8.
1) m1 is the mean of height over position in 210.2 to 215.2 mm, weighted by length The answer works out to 242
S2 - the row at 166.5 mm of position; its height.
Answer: 220.4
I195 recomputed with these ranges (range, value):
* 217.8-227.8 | 237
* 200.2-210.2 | 233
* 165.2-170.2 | 225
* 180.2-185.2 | 255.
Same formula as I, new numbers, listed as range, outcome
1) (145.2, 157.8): 253.8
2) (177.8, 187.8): 265.9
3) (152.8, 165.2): 241.3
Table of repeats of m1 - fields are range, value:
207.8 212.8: 234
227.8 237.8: 231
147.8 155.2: 246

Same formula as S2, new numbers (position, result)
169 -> 230.7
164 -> 216.9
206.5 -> 226.2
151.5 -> 252.6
